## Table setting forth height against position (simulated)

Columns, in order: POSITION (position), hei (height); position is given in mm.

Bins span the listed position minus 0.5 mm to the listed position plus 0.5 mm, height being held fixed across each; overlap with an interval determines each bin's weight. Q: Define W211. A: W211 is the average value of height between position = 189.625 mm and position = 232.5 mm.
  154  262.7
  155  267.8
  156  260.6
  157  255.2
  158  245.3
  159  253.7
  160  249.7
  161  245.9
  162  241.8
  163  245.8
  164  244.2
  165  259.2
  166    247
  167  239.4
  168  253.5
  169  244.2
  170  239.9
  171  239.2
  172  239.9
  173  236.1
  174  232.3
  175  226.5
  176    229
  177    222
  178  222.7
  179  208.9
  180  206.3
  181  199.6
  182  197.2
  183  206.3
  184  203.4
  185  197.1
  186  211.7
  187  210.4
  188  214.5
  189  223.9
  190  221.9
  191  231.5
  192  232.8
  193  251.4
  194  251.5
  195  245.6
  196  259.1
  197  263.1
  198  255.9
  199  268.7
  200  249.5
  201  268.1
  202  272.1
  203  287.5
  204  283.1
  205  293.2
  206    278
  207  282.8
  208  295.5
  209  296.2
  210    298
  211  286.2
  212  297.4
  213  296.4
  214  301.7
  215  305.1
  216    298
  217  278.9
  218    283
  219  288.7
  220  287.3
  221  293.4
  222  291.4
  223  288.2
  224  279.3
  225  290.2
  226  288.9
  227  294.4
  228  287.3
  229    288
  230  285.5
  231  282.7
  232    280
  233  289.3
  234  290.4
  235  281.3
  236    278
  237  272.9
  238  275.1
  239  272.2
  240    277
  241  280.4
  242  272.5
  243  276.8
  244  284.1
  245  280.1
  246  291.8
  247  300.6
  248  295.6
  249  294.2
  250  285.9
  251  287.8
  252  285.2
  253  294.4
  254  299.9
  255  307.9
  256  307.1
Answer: 278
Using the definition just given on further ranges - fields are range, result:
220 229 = 289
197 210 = 278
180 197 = 223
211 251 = 287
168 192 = 221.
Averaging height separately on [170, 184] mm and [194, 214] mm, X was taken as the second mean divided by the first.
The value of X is 1.26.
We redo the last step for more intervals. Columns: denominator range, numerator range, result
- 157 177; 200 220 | 1.19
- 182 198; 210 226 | 1.28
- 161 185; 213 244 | 1.24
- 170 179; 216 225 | 1.25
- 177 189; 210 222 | 1.40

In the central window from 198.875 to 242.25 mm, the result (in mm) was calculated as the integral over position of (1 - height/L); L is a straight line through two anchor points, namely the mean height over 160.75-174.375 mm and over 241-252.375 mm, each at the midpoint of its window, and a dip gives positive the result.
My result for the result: -2.1 mm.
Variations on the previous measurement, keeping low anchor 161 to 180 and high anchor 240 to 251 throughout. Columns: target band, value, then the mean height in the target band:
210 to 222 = -1.2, 293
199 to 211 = -1.0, 282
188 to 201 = 0.3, 246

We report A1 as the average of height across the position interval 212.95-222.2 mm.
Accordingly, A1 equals 292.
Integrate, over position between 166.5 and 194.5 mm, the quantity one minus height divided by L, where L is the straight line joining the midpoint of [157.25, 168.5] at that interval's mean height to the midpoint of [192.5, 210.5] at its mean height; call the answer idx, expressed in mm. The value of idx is 3.7 mm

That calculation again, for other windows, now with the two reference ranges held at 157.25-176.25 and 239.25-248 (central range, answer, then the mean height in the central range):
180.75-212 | 1.02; 251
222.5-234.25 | -0.50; 287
